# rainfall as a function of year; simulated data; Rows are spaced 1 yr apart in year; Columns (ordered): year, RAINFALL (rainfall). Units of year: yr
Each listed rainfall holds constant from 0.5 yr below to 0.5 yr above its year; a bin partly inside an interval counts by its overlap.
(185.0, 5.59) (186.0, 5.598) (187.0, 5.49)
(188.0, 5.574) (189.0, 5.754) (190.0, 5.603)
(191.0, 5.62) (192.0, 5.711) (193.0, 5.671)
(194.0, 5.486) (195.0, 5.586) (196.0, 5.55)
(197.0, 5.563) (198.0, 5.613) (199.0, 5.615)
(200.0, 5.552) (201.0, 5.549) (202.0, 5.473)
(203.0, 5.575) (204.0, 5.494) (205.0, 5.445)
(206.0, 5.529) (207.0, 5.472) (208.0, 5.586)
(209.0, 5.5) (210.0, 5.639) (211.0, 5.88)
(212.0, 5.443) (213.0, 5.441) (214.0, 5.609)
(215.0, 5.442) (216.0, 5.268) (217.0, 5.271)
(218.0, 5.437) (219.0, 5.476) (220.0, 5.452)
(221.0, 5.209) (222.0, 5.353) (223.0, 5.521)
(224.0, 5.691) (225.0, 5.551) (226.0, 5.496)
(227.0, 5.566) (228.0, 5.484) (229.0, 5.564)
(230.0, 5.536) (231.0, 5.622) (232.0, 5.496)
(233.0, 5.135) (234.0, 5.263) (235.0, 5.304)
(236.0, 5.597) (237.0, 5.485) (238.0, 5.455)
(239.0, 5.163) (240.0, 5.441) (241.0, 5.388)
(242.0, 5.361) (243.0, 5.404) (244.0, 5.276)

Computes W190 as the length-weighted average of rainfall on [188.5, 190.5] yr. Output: 5.68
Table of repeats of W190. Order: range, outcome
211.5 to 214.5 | 5.5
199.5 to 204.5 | 5.53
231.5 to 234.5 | 5.3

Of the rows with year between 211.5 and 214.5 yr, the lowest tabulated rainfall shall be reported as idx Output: 5.441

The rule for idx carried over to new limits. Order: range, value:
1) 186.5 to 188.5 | 5.49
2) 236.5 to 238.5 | 5.455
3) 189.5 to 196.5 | 5.486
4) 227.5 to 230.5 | 5.484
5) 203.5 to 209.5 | 5.445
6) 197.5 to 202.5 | 5.473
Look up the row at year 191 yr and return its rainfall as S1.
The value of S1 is 5.62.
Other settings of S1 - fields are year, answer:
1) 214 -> 5.609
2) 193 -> 5.671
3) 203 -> 5.575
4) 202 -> 5.473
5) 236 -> 5.597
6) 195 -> 5.586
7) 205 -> 5.445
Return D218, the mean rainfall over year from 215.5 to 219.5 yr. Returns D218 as 5.36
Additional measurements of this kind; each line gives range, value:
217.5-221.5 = 5.39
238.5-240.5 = 5.3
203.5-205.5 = 5.47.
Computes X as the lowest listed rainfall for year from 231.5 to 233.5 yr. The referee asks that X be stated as 5.135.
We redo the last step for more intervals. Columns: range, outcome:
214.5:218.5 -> 5.268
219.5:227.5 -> 5.209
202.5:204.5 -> 5.494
